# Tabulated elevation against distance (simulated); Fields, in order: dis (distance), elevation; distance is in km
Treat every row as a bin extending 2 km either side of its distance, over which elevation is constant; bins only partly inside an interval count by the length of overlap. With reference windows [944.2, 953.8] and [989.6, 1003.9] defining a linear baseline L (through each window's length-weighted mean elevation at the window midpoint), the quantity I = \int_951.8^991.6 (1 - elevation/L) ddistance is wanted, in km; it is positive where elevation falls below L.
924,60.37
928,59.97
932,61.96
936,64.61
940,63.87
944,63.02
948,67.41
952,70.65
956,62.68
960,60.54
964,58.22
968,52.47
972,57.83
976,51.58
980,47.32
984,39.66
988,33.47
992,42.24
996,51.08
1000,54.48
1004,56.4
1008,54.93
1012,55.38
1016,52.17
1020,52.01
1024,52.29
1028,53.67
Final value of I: 5.0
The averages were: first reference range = 67.9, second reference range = 49.8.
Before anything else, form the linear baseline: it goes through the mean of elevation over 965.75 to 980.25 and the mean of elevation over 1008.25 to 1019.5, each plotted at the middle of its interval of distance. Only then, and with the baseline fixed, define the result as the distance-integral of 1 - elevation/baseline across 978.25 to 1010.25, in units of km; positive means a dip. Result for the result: 3.5 km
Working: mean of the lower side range 53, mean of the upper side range 53.7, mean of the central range 47.5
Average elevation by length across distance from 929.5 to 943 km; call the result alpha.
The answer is 63.3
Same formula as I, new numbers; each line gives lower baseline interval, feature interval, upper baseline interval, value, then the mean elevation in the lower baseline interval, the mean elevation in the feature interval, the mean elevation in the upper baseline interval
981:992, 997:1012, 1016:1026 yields -3.08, 38.6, 55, 52.2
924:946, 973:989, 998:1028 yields 3.61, 62.5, 44.5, 53.9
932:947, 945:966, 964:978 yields -1.66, 63.8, 63.9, 54.6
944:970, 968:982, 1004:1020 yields 1.71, 62.1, 52.3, 54.2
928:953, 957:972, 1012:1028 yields 0.86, 64.6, 57.6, 52.7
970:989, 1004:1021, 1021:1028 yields -1.01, 46.6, 54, 52.6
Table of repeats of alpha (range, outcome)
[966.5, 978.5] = 53.7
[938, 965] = 64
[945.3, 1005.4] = 53.8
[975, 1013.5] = 48.5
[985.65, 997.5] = 41.8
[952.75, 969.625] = 59.5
